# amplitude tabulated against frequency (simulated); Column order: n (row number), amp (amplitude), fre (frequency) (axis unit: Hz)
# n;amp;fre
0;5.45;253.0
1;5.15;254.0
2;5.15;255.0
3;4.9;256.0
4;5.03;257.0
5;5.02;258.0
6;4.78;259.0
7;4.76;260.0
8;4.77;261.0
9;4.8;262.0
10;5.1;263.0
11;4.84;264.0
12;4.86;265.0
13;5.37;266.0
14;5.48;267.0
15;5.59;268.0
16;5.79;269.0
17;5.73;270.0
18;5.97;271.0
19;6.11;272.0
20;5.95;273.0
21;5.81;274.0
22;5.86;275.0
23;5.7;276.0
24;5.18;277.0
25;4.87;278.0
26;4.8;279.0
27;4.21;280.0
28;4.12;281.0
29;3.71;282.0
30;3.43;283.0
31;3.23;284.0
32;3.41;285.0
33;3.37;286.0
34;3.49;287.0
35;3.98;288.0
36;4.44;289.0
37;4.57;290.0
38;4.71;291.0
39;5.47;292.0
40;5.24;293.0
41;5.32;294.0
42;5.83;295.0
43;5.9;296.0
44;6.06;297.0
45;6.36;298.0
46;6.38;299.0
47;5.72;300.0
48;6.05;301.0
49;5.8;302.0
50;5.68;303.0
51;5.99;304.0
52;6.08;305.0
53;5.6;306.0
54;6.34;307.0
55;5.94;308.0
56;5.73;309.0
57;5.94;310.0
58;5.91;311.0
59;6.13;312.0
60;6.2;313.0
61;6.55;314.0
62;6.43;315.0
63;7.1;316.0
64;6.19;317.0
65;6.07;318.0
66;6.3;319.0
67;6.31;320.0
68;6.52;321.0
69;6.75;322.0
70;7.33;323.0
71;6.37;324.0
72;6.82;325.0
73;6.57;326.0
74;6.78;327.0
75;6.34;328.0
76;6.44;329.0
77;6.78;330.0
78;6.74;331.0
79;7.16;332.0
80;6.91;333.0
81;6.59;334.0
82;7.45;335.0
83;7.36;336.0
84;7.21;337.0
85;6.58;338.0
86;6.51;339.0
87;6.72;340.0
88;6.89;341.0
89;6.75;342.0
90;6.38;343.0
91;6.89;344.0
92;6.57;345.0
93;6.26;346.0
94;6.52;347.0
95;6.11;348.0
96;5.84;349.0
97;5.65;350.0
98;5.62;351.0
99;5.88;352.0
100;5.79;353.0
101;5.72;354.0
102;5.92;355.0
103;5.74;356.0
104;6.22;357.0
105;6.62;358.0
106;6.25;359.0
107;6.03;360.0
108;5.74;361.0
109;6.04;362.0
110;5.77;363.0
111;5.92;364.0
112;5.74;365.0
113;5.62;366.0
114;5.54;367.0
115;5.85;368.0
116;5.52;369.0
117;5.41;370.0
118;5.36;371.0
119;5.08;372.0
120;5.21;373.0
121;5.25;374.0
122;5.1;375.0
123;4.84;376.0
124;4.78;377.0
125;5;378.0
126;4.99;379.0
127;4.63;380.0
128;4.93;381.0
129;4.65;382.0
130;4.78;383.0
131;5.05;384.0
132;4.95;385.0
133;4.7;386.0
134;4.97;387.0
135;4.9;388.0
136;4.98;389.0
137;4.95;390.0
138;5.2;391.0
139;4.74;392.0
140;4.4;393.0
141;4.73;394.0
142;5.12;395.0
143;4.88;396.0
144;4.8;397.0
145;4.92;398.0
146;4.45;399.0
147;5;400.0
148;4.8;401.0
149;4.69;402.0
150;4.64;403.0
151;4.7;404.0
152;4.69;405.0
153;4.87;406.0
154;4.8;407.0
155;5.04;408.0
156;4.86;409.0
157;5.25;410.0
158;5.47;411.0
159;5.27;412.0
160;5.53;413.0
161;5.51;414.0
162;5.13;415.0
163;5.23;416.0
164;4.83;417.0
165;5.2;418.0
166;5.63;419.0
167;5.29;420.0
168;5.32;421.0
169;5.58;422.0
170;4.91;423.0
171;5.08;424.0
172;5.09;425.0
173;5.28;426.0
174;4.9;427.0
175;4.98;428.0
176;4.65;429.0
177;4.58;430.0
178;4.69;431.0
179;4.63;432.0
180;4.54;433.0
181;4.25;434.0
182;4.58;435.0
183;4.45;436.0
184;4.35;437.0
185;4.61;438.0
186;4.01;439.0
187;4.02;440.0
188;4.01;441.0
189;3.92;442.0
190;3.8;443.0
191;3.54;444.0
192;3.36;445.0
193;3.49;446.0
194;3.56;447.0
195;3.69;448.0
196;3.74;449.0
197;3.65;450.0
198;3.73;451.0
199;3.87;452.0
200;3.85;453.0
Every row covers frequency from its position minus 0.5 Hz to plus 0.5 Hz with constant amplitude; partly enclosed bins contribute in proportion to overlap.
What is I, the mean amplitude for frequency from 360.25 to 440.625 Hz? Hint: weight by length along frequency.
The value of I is 5.01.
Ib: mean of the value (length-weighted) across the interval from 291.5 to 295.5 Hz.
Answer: 5.46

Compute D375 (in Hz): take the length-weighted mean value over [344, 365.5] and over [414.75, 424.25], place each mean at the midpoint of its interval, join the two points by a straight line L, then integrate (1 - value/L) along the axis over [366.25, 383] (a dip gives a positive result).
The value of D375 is 1.88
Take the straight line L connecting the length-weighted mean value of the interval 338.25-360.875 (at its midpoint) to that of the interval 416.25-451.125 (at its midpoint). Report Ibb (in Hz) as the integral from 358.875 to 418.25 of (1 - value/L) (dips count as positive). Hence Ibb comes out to 3.11 Hz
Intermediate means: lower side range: 6.22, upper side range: 4.47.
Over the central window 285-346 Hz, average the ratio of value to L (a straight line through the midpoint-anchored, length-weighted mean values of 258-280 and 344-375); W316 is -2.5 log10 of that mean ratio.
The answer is -0.10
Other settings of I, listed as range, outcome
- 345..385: 5.57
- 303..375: 6.22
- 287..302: 5.38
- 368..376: 5.28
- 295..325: 6.2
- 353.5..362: 6.03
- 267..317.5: 5.4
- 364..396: 5.07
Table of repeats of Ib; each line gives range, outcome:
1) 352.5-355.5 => 5.81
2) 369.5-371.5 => 5.38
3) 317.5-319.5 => 6.19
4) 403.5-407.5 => 4.76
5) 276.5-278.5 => 5.03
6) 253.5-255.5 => 5.15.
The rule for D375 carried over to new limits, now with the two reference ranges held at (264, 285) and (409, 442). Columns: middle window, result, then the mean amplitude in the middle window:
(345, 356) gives -2.19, 5.95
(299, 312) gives -2.37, 5.93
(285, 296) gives 0.84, 4.64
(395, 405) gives 0.27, 4.78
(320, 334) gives -4.84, 6.71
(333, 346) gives -4.78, 6.81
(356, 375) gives -2.94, 5.72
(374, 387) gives 0.12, 4.89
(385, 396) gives 0.11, 4.87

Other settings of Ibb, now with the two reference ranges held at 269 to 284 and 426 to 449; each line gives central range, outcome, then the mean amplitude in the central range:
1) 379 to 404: -2.0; 4.83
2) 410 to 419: -2.0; 5.29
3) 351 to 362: -3.2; 5.98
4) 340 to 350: -3.7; 6.44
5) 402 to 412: -1.3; 4.93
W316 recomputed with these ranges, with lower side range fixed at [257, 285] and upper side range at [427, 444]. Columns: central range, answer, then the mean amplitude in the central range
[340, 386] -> -0.22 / 5.68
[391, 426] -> -0.13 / 5.02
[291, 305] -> -0.18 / 5.8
